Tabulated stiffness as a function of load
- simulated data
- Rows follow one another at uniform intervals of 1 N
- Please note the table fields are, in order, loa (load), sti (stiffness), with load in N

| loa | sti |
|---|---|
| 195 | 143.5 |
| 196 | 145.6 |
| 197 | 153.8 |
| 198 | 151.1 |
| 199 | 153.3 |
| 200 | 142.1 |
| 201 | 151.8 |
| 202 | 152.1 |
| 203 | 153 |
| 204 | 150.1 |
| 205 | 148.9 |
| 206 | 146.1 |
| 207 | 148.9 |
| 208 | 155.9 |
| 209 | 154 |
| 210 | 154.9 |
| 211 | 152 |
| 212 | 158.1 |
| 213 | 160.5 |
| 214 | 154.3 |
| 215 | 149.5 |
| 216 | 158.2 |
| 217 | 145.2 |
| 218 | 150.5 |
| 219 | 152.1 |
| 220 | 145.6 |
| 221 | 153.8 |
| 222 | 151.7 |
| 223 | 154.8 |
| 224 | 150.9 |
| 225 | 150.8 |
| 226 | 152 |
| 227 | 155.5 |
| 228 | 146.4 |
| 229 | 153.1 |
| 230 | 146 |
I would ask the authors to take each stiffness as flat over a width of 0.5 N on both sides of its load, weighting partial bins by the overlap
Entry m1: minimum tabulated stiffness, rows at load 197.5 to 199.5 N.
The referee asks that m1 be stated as 151.1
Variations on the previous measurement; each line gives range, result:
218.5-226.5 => 145.6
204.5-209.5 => 146.1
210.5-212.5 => 152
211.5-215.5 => 149.5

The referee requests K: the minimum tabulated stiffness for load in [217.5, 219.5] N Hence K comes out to 150.5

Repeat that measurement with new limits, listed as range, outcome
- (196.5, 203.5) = 142.1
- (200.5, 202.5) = 151.8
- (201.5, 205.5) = 148.9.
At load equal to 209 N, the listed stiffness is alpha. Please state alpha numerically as 154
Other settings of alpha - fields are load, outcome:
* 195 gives 143.5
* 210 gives 154.9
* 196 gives 145.6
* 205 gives 148.9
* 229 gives 153.1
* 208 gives 155.9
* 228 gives 146.4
